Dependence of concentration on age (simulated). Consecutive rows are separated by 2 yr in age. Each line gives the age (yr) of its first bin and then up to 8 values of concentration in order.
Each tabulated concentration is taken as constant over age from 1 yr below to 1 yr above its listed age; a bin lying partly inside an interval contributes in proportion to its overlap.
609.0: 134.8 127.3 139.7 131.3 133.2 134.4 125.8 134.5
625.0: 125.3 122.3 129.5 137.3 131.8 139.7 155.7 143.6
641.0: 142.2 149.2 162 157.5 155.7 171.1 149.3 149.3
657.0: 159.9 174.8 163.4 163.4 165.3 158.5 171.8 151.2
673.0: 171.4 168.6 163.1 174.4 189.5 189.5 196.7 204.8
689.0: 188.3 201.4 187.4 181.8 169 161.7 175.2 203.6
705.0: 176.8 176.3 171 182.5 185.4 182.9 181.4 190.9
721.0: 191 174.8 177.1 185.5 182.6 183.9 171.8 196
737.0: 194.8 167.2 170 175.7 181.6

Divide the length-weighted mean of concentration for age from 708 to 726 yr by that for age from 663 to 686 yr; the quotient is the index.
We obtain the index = 1.1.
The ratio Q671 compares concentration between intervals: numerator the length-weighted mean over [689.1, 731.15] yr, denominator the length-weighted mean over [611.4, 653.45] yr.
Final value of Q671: 1.29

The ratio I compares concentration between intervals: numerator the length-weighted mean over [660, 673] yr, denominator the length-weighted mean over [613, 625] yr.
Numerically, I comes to 1.24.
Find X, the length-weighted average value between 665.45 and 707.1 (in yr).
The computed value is 179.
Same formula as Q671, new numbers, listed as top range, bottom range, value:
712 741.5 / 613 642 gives 1.35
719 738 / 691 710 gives 1.03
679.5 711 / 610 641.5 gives 1.37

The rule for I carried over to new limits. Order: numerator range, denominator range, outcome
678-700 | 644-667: 1.15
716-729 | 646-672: 1.14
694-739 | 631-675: 1.16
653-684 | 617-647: 1.21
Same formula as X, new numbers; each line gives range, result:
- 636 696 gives 169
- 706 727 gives 182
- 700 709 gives 182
